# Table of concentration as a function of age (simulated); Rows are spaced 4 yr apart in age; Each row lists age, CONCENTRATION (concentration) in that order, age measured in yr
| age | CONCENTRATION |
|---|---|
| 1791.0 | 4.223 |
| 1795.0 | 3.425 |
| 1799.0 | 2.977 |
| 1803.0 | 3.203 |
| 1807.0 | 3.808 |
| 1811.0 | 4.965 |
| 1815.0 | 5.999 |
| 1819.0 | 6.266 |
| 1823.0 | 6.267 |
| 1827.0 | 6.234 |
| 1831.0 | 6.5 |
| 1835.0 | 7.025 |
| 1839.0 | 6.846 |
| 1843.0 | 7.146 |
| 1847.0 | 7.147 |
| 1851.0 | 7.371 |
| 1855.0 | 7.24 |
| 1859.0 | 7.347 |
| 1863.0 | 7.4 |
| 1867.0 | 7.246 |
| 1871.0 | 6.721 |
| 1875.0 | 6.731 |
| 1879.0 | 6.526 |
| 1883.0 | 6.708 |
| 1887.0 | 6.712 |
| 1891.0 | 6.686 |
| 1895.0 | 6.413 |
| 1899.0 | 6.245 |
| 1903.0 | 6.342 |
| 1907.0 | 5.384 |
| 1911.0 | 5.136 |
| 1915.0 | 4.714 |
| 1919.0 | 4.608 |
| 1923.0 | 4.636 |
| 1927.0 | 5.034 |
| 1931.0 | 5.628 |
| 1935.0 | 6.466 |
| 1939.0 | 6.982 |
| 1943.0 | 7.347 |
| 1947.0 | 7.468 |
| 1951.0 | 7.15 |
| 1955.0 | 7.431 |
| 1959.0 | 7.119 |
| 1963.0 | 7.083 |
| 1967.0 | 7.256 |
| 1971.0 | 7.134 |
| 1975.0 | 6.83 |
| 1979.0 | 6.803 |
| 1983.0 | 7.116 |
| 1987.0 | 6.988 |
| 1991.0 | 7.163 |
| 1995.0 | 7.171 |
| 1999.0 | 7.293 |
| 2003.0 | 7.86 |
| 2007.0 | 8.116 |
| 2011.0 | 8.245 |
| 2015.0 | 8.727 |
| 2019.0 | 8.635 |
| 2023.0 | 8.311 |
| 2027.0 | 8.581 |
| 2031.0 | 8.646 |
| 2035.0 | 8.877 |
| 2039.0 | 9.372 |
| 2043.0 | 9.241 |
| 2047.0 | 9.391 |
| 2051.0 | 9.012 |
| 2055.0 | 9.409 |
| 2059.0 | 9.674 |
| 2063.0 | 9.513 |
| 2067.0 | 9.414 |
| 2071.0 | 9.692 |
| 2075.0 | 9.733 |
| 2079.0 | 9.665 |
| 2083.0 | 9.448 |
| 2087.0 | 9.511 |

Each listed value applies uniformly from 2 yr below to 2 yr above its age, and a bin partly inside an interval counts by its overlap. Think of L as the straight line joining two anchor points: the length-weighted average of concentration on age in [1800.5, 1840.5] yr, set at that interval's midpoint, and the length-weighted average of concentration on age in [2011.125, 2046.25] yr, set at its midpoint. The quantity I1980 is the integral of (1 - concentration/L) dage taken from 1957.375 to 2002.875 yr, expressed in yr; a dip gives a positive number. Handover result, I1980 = 5.3 yr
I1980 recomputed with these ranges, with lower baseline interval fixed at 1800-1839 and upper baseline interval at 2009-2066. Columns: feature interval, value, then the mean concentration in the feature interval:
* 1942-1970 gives 1.6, 7.26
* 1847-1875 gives -4.3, 7.18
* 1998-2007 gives 0.8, 7.73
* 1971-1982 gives 1.5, 6.9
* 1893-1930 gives 8.5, 5.4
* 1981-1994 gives 1.8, 7.1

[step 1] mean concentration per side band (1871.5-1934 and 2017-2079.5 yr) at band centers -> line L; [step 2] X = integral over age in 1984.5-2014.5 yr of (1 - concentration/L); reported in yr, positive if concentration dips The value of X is 1.79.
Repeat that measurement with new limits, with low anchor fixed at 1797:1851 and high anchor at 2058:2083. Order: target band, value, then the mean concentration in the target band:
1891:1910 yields 2.33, 6.11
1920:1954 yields 5.55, 6.32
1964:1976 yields 1.41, 7.09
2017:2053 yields 0.62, 8.9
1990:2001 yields 1.59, 7.21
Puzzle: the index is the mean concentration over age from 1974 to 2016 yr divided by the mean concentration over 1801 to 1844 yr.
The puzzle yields 1.3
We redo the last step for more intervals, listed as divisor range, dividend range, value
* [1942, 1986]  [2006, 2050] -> 1.23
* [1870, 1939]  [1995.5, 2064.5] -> 1.47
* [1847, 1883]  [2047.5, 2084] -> 1.35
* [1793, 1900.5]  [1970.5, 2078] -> 1.36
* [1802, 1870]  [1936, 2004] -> 1.12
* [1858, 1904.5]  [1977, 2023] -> 1.14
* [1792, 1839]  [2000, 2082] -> 1.73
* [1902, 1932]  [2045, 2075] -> 1.84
